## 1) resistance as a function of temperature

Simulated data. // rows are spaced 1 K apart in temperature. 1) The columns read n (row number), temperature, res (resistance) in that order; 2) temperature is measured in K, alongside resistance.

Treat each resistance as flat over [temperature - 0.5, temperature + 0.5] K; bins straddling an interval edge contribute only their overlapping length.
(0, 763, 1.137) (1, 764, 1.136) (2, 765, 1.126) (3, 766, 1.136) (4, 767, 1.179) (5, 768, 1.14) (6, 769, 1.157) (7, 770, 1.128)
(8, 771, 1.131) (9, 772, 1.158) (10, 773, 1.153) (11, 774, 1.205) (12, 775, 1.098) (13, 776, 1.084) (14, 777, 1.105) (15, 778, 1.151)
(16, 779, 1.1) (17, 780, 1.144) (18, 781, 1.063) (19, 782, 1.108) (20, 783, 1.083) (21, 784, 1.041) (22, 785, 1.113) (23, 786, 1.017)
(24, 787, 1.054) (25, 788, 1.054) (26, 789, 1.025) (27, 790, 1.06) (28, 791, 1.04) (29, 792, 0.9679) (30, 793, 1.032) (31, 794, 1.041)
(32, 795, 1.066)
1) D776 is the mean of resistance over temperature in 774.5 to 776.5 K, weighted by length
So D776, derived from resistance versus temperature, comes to 1.09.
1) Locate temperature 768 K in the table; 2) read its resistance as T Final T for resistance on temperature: 1.14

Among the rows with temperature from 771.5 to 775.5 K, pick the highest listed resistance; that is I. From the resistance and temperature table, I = 1.205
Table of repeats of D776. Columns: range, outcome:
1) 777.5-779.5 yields 1.13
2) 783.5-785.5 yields 1.08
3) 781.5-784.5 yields 1.08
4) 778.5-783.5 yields 1.1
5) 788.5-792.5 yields 1.02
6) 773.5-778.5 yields 1.13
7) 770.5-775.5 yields 1.15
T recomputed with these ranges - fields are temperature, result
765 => 1.126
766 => 1.136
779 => 1.1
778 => 1.151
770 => 1.128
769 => 1.157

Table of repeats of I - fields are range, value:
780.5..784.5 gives 1.108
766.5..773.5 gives 1.179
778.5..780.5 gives 1.144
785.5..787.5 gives 1.054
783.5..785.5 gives 1.113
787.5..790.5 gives 1.06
